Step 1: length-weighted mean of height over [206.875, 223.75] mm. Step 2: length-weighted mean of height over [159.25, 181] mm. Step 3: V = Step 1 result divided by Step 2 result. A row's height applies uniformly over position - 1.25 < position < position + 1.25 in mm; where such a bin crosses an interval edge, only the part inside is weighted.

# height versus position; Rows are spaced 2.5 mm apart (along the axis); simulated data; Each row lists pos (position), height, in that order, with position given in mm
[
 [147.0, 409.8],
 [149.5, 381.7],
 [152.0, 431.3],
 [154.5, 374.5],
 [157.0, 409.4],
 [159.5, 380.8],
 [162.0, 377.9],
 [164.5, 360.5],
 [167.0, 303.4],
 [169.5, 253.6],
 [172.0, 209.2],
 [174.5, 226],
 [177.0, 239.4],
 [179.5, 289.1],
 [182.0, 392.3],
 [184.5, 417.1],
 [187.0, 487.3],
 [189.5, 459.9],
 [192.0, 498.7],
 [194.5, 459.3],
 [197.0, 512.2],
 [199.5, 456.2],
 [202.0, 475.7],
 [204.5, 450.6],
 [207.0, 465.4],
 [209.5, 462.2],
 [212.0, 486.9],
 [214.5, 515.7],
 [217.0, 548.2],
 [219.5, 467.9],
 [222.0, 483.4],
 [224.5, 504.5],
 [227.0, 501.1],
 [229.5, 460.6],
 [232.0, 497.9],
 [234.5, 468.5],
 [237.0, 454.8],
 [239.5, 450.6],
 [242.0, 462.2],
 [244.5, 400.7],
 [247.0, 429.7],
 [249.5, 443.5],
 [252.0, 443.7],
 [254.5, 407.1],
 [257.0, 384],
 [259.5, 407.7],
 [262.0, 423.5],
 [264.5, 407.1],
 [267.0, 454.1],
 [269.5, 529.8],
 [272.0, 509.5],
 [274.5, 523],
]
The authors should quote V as 1.69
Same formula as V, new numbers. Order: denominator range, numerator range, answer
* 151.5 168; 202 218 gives 1.30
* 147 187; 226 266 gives 1.28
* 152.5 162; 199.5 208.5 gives 1.19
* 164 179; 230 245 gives 1.75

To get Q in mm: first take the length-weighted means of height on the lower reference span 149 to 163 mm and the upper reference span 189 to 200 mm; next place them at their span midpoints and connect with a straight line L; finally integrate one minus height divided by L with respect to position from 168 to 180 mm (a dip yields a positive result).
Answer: 5.3 mm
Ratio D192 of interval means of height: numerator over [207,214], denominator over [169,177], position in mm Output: 2.09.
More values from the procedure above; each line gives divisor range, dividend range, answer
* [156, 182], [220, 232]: 1.58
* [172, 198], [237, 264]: 1.10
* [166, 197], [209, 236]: 1.37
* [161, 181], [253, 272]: 1.54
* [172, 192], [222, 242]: 1.33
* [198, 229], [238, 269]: 0.89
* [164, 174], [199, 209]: 1.70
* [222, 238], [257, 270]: 0.90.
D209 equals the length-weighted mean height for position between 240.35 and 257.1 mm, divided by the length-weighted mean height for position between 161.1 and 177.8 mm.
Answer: 1.5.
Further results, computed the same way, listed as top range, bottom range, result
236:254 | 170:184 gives 1.58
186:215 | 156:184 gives 1.51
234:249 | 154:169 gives 1.23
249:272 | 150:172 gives 1.24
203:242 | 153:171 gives 1.37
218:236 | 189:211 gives 1.03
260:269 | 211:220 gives 0.86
